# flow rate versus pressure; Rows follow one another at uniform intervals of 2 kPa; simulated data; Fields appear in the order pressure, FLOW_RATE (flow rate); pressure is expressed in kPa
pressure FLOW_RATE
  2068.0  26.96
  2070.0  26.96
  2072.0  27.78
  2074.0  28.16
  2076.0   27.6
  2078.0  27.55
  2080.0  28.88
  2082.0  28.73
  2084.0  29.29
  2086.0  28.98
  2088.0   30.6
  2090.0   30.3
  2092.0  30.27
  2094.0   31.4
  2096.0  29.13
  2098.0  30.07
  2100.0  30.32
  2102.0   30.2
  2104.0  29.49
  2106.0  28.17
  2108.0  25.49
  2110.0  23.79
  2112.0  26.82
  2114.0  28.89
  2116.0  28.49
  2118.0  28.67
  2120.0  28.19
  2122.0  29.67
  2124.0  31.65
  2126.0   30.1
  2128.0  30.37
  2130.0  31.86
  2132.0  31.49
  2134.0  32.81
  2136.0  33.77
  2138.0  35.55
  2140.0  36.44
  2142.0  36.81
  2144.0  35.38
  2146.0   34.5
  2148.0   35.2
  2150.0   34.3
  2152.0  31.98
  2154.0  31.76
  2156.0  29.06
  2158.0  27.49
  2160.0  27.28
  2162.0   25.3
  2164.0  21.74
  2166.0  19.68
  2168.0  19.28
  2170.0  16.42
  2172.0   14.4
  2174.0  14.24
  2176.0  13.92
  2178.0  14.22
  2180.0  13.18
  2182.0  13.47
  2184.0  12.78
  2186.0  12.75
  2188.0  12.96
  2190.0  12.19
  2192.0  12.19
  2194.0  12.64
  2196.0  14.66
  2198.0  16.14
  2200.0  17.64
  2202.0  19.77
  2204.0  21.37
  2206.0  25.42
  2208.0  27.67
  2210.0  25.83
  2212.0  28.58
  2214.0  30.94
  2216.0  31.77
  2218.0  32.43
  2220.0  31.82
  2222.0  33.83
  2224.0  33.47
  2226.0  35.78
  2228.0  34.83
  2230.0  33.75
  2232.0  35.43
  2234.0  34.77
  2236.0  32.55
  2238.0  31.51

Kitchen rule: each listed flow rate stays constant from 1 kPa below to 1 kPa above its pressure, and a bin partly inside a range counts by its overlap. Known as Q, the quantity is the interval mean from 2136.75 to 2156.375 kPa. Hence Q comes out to 34.3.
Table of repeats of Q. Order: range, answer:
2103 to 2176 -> 28.3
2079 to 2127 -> 29.1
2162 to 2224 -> 20.1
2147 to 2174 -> 25.3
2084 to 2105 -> 30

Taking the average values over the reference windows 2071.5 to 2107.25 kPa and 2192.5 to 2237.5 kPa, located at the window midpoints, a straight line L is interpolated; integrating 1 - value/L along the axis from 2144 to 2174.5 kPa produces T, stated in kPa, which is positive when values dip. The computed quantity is 2.6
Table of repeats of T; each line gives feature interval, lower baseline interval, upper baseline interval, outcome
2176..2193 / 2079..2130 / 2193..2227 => 8.7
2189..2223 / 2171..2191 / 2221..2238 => 2.1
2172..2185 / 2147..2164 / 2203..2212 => 6.6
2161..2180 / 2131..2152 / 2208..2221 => 8.9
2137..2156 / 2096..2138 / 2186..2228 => -4.5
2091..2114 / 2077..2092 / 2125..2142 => 1.5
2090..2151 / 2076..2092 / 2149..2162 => -2.9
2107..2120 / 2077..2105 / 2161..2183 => -0.5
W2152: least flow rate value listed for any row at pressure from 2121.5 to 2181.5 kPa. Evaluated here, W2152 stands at 13.18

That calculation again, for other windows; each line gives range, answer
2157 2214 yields 12.19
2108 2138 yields 23.79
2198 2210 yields 16.14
